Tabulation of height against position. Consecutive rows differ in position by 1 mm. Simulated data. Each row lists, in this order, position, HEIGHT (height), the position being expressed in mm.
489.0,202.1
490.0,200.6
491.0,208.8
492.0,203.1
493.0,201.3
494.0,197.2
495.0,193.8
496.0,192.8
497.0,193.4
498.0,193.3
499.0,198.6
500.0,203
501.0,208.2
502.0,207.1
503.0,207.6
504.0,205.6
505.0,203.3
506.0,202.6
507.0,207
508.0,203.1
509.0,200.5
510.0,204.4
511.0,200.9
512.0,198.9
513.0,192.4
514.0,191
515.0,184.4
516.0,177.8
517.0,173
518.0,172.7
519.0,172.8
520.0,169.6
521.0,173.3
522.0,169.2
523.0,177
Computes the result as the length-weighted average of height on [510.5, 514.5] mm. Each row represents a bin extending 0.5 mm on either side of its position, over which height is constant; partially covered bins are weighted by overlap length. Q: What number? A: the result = 196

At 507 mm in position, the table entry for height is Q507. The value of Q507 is 207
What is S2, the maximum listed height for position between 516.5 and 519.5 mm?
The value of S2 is 173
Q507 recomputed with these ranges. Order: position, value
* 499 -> 198.6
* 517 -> 173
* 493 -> 201.3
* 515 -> 184.4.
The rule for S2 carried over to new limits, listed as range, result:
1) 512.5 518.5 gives 192.4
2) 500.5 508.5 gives 208.2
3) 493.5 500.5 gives 203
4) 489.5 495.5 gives 208.8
